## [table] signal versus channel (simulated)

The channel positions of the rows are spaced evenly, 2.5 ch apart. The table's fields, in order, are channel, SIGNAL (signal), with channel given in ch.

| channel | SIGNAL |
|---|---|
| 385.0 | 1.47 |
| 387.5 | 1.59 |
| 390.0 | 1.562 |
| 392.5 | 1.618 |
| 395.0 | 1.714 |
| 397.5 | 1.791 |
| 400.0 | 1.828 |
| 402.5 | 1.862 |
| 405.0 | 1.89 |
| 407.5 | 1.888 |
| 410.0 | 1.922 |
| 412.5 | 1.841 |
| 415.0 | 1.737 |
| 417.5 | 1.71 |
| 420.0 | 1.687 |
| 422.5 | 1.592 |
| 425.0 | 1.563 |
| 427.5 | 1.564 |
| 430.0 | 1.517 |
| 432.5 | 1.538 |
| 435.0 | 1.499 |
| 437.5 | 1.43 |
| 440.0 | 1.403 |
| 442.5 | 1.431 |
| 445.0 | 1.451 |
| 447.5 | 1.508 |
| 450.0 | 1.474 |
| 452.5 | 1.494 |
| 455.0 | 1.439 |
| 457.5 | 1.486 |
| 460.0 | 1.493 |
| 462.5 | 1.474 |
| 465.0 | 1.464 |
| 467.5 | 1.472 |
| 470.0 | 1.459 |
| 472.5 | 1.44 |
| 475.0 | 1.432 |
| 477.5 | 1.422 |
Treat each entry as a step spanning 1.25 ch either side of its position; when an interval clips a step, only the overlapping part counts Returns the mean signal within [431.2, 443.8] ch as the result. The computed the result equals 1.46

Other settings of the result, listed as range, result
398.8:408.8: 1.87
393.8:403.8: 1.8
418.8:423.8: 1.64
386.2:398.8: 1.65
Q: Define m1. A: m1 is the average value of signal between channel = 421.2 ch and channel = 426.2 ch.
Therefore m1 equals 1.58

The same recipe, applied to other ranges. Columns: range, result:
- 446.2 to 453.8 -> 1.49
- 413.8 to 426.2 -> 1.66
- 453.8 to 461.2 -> 1.47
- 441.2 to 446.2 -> 1.44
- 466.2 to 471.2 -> 1.47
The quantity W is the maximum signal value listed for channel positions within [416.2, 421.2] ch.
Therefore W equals 1.71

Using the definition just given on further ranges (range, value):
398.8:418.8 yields 1.922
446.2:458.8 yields 1.508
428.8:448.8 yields 1.538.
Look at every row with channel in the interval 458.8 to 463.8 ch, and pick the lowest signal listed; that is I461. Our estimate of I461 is 1.474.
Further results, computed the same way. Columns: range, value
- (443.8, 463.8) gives 1.439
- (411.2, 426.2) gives 1.563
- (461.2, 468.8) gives 1.464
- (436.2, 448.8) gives 1.403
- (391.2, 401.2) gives 1.618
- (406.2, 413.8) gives 1.841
